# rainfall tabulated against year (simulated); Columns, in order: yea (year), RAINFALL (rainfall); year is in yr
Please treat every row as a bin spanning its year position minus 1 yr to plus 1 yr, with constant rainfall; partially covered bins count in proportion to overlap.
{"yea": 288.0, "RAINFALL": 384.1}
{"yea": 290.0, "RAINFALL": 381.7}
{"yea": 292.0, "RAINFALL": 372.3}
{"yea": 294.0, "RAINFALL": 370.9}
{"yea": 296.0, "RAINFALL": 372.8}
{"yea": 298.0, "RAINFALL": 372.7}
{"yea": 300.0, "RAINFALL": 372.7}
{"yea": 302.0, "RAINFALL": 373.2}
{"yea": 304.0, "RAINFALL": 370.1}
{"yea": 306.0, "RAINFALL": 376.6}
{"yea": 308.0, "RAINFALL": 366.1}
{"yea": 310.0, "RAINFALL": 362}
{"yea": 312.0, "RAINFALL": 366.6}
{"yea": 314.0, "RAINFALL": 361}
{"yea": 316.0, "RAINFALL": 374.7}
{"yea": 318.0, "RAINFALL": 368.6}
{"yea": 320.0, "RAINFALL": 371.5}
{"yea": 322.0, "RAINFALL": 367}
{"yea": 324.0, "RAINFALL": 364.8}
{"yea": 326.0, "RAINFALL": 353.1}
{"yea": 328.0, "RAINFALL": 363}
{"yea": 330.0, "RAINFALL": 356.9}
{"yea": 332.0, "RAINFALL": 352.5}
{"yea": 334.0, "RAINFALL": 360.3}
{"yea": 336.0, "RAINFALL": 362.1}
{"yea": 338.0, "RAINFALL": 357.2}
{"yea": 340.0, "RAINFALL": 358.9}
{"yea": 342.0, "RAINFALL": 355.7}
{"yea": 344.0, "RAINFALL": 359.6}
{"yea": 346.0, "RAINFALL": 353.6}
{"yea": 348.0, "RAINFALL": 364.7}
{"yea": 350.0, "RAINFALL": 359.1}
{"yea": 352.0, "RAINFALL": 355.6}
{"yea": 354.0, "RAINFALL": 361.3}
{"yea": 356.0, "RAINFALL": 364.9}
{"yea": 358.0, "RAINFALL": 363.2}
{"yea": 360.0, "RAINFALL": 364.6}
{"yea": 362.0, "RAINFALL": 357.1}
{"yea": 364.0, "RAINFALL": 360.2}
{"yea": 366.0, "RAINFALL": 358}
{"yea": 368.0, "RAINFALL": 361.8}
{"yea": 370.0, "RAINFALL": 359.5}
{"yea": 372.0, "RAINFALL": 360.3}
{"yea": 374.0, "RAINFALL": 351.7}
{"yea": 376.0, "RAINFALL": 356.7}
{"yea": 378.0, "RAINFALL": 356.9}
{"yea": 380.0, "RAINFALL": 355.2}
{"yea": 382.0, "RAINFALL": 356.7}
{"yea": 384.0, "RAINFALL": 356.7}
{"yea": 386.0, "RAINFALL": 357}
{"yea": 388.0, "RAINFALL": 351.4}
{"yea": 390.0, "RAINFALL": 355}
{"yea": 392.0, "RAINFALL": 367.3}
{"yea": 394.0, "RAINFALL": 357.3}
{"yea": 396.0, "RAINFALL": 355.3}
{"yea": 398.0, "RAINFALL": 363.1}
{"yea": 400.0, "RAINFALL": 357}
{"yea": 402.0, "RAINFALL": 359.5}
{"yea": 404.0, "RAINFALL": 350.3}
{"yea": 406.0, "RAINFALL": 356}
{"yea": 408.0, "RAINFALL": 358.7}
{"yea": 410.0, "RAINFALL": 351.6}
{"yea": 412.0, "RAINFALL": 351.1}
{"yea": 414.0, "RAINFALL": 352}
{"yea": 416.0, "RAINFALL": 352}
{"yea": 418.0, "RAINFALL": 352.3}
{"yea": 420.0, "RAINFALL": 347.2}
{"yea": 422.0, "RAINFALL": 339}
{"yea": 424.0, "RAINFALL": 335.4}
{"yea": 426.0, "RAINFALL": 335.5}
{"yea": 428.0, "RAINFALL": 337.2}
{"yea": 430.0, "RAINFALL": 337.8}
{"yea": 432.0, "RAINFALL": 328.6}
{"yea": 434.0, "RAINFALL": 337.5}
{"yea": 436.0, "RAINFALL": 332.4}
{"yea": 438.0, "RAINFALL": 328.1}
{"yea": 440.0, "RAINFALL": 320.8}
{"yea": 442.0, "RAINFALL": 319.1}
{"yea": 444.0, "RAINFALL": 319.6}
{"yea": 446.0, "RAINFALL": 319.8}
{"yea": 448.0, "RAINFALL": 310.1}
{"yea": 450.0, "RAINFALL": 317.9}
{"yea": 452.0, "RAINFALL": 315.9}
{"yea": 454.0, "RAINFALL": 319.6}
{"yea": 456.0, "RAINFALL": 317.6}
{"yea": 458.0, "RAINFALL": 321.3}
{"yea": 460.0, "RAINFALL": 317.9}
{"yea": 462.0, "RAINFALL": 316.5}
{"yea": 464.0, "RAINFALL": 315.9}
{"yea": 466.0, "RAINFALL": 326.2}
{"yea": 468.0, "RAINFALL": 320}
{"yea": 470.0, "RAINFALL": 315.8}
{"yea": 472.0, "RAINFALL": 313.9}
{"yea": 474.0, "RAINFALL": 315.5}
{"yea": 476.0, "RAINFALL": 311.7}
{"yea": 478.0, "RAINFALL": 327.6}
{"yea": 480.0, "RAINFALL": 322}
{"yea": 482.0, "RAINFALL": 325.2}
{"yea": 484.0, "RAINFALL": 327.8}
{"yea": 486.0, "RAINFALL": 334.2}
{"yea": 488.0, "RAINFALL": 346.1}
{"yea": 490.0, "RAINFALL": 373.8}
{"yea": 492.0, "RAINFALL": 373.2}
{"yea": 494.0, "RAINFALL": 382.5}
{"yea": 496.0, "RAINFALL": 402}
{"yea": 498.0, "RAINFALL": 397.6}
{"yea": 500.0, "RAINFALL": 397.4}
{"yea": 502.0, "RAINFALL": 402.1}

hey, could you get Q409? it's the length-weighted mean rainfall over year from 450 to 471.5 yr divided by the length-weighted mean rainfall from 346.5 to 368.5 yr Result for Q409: 0.88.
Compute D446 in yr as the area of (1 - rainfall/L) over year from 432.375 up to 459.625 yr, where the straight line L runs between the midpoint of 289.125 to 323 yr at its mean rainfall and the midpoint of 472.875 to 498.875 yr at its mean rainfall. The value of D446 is 2.5 yr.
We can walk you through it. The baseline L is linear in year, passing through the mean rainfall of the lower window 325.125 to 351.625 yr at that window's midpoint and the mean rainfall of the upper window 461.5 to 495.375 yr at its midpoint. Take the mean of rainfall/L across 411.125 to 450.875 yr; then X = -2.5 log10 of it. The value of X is 0.03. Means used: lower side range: 358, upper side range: 333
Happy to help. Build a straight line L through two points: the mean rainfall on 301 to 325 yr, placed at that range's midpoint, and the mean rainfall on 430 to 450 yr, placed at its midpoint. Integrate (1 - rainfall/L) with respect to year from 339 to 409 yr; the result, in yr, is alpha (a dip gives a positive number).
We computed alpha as -2.24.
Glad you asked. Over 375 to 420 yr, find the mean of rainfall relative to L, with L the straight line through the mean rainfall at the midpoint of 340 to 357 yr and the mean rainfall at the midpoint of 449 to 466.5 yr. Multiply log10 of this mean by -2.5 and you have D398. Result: -0.05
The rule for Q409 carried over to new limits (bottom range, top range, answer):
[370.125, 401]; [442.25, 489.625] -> 0.90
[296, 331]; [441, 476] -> 0.86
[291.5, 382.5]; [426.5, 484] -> 0.89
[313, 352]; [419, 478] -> 0.90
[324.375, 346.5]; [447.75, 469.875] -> 0.89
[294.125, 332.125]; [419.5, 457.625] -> 0.89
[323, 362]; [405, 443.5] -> 0.95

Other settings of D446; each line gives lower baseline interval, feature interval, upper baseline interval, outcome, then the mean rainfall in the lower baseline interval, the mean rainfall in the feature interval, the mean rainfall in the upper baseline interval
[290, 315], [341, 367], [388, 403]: 0.3 yr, 370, 360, 359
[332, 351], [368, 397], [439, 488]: -1.0 yr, 359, 357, 320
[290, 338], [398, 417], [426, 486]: -1.0 yr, 367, 355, 322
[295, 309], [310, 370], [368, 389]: 0.5 yr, 372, 361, 356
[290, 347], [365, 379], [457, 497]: -0.1 yr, 365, 358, 334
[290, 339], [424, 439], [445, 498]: 0.3 yr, 367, 334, 332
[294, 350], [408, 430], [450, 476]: -0.9 yr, 364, 346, 318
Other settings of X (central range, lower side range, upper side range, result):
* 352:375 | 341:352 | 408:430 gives -0.01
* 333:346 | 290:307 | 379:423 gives 0.02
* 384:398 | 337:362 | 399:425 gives -0.01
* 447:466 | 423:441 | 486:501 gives 0.11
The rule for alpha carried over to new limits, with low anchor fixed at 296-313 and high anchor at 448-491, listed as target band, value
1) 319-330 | 0.0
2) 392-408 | -0.7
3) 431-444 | 0.2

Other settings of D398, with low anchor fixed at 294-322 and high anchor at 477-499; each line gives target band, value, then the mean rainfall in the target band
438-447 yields 0.12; 321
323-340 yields 0.03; 359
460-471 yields 0.12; 319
